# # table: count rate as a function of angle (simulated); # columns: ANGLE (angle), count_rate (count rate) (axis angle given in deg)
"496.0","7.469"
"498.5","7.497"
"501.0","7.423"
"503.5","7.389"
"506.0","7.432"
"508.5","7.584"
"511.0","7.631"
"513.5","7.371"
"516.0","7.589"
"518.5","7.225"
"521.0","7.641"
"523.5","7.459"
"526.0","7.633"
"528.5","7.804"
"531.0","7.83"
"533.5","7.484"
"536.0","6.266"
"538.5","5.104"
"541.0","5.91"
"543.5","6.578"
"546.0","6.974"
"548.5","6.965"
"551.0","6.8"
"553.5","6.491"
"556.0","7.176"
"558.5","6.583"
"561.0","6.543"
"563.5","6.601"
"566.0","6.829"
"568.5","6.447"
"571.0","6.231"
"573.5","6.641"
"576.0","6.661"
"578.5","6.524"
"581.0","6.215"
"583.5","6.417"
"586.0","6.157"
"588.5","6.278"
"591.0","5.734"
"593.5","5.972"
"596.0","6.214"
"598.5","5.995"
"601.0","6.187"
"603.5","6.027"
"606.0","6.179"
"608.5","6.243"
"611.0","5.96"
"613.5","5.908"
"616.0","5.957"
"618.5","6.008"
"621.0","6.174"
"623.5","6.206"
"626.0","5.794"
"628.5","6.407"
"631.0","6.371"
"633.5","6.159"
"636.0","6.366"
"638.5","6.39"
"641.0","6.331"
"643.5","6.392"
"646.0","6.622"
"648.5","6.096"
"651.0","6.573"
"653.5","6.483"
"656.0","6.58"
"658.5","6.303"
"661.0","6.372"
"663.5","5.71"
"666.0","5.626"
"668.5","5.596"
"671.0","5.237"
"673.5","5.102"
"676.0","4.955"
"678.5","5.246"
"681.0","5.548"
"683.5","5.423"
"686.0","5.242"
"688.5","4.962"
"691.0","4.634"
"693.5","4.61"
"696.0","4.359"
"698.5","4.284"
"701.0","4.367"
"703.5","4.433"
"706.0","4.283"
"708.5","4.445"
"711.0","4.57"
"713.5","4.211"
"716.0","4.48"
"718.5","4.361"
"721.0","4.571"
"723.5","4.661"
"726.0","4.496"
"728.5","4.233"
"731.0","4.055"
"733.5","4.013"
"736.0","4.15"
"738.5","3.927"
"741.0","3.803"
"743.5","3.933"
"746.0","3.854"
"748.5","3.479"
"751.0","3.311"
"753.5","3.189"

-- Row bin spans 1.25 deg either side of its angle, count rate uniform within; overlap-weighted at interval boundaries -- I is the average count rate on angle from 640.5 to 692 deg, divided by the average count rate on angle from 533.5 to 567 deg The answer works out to 0.9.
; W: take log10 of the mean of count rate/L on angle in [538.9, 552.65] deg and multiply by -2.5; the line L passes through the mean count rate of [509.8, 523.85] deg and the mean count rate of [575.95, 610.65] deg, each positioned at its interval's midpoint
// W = 0.07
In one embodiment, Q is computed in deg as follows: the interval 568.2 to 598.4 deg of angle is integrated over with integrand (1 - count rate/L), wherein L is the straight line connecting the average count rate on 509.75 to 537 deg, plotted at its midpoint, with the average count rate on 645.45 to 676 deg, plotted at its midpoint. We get 2.4 deg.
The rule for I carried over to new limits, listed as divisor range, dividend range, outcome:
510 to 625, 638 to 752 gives 0.75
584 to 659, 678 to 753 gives 0.71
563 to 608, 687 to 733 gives 0.71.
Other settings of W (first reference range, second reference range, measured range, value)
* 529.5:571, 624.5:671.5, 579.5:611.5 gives 0.05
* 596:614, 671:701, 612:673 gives -0.11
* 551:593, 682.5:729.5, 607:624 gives -0.04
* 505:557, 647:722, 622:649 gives -0.09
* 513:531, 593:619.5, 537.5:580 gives 0.06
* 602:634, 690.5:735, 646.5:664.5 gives -0.17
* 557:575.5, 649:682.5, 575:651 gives 0.00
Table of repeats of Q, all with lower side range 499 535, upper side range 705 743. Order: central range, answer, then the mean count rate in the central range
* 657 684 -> -2.4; 5.57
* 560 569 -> 0.2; 6.62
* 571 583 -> 0.2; 6.48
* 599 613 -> 0.1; 6.1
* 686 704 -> 0.6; 4.58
